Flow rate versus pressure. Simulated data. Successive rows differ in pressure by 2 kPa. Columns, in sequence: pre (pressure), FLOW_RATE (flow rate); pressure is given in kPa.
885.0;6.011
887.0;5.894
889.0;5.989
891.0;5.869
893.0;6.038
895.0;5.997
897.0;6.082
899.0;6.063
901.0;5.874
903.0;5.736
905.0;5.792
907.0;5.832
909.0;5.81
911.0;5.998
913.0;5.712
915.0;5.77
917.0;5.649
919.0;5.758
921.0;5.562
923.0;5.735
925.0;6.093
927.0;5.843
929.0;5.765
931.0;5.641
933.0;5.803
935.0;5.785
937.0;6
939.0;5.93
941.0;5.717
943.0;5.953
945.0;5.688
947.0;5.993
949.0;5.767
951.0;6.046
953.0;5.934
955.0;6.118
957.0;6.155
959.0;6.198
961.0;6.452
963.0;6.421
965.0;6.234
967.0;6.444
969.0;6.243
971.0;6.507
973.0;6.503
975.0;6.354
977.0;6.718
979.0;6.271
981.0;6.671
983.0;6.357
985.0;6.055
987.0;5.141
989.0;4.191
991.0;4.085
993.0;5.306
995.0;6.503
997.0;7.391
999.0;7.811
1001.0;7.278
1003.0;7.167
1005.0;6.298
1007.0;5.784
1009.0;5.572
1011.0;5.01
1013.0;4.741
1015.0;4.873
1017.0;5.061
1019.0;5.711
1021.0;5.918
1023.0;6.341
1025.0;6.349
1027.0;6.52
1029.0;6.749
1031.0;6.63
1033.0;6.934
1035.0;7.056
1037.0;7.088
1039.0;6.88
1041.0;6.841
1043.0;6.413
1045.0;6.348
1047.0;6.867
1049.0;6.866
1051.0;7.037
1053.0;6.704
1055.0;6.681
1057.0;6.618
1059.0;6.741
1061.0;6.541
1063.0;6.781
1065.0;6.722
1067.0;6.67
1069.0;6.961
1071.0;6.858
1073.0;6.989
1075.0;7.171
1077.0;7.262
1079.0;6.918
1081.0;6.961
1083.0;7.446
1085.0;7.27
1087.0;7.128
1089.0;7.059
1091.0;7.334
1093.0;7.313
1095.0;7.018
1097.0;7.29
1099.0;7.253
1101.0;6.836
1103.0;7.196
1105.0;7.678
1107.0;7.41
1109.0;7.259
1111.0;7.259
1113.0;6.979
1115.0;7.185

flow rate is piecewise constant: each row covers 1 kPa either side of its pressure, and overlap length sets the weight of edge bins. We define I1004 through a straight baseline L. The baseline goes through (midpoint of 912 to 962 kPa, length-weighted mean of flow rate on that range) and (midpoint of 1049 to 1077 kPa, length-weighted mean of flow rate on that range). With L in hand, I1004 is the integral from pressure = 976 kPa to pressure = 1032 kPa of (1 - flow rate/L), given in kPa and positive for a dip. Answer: 3.19 kPa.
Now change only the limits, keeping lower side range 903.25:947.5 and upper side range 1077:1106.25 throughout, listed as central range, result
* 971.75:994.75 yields 1.7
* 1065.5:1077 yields 0.1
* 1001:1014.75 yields 1.4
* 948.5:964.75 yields -0.2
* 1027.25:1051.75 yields -0.1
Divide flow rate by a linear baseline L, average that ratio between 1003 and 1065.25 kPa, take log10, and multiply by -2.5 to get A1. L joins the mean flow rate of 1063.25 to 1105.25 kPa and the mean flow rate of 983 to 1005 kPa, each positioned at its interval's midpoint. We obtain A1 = 0.034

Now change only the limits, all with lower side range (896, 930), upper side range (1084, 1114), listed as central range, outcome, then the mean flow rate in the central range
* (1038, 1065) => 0.023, 6.72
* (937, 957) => 0.029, 5.92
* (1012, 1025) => 0.199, 5.51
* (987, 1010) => 0.067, 6.08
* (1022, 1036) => 0.007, 6.65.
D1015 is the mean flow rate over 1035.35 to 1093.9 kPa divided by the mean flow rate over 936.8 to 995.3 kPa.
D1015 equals 1.15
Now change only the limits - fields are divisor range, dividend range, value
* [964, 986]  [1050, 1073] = 1.06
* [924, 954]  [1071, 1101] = 1.22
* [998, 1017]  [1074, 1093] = 1.20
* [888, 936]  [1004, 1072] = 1.09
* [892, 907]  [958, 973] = 1.07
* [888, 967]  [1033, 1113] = 1.18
